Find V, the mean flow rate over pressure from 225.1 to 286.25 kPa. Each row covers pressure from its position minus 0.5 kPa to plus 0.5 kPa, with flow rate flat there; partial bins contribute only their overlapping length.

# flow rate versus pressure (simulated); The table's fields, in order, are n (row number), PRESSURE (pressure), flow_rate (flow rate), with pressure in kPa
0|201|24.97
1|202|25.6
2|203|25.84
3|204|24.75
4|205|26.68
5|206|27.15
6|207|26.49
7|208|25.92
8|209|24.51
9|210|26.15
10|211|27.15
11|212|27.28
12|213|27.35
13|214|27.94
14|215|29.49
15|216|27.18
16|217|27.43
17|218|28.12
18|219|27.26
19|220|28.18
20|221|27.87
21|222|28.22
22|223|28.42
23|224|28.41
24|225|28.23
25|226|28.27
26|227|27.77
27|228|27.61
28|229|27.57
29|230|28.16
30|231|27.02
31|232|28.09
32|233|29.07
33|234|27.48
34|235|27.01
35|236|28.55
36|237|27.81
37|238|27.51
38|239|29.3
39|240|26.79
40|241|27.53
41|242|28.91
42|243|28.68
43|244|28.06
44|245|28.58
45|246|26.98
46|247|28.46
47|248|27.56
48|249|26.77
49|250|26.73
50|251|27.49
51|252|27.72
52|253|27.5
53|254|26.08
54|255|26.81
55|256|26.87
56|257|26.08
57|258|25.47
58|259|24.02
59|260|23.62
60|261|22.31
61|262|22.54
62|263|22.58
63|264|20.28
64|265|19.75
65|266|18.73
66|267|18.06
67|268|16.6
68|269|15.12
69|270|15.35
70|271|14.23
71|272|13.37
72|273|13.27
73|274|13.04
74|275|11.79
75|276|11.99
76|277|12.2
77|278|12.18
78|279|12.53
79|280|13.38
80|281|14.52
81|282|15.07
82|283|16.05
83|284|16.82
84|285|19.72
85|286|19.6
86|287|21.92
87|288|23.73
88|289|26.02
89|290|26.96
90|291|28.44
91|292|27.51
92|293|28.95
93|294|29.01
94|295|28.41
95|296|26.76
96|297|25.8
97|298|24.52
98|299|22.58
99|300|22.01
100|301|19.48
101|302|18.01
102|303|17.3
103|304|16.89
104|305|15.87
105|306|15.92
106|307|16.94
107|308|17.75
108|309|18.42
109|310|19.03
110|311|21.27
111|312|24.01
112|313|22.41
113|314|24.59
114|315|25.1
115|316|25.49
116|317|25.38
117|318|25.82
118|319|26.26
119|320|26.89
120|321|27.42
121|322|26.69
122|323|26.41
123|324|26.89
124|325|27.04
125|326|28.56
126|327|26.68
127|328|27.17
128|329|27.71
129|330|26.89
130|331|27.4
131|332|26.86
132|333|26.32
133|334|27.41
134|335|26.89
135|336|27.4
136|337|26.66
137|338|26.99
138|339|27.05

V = 22.7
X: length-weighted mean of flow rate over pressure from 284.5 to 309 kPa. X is 22.4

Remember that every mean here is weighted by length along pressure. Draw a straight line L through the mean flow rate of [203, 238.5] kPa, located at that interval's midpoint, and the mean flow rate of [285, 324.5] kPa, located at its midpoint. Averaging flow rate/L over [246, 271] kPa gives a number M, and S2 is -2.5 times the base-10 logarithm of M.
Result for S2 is 0.104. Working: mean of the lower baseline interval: 27.5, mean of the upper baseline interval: 23.3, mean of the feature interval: 23.3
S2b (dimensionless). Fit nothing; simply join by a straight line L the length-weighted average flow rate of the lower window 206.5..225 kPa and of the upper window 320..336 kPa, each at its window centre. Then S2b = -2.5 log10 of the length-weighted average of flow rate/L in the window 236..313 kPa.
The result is 0.24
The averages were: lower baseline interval 27.4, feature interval 21.8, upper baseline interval 27.1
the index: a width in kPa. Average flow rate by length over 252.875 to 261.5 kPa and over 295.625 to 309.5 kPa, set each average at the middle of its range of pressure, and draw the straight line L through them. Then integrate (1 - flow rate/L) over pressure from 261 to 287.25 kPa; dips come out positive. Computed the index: 7.94 kPa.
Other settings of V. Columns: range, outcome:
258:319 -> 20.1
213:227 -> 28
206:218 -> 27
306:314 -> 20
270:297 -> 19.2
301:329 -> 23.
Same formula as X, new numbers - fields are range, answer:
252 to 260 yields 26.1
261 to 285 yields 15.9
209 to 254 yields 27.8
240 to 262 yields 26.7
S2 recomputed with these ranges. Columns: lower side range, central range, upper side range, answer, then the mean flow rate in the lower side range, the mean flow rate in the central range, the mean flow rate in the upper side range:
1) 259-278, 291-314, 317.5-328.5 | 0.05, 17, 22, 26.9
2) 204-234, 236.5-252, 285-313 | -0.08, 27.5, 27.8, 22.3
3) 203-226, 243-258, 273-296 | -0.17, 27.3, 27.3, 19.6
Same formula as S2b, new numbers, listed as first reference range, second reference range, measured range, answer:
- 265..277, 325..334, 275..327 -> -0.03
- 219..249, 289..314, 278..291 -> 0.24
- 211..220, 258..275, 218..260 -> -0.18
